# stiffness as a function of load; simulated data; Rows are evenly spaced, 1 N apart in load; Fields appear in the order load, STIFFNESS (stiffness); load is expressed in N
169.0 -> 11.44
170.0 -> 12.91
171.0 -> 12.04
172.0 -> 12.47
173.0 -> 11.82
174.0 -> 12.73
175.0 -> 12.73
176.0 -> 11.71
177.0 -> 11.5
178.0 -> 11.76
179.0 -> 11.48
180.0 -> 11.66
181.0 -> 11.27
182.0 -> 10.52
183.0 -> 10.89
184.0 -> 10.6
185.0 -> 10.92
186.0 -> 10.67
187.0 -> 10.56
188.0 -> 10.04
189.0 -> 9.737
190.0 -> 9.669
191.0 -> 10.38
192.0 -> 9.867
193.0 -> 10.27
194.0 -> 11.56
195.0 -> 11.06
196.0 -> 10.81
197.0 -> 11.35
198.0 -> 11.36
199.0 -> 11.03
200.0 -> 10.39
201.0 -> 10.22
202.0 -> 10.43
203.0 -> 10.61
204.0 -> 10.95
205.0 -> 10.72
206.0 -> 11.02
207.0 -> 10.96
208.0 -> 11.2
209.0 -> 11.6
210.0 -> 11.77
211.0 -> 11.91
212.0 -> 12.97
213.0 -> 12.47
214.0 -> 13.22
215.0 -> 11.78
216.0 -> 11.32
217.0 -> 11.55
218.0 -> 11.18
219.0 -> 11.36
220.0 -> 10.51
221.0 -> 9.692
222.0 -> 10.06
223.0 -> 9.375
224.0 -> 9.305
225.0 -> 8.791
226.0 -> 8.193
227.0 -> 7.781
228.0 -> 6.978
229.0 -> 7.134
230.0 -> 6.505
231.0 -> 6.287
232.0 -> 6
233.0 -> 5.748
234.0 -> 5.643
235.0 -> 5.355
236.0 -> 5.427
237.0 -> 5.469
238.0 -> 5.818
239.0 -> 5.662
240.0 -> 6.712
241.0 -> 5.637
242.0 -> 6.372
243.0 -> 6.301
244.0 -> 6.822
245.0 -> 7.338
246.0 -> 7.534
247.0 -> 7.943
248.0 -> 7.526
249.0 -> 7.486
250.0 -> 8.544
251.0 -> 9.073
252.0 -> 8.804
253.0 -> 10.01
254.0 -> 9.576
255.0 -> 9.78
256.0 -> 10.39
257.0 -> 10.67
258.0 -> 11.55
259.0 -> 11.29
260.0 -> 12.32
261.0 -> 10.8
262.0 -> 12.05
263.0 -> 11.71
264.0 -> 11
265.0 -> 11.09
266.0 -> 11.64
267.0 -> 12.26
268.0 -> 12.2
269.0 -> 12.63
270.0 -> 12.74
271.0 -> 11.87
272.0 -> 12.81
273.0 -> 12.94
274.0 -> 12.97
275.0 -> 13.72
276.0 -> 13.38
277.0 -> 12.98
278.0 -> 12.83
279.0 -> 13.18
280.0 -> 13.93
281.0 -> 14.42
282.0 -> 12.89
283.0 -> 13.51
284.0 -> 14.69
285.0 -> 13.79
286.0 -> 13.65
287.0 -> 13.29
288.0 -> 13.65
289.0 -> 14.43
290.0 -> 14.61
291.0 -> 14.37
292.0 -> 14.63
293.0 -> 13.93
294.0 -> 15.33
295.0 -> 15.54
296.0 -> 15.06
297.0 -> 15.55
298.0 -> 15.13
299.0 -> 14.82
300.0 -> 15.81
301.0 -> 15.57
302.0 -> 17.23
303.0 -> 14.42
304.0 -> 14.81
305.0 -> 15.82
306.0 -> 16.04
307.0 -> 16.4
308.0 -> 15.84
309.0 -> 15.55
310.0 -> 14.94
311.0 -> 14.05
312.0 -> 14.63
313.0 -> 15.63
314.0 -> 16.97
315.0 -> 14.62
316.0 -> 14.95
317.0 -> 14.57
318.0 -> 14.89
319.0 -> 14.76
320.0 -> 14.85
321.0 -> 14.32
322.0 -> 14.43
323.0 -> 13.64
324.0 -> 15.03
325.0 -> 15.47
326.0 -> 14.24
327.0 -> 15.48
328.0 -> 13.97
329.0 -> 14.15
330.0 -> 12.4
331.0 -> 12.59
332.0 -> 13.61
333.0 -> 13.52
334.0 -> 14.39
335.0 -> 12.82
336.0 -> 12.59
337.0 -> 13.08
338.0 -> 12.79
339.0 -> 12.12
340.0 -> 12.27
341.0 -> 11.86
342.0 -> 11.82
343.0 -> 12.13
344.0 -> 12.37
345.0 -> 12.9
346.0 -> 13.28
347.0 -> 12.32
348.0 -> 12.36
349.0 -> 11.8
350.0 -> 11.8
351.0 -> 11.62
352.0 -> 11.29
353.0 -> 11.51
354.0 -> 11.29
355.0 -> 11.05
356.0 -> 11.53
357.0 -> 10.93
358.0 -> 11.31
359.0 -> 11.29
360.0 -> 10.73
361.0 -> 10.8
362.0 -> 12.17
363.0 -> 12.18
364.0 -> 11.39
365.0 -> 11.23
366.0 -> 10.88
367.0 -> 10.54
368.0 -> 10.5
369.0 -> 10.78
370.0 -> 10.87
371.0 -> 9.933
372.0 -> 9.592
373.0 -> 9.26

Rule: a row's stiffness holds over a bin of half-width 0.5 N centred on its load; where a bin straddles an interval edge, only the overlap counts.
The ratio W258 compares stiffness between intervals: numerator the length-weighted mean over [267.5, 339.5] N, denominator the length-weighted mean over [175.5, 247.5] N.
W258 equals 1.49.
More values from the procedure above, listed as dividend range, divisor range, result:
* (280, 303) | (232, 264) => 1.77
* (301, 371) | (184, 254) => 1.42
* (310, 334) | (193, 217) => 1.28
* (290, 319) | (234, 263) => 1.83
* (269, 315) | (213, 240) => 1.73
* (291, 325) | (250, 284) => 1.27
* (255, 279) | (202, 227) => 1.11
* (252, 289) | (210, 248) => 1.47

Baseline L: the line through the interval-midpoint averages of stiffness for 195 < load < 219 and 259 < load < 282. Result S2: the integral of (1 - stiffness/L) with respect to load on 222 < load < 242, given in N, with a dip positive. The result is 8.4 N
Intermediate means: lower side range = 11.3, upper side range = 12.5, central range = 6.8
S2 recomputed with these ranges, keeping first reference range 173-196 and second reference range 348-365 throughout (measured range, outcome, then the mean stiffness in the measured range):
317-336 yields -4.6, 14.1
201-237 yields 5.0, 9.55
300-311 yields -4.2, 15.6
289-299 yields -3.2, 14.9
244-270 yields 2.3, 10.2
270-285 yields -2.7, 13.3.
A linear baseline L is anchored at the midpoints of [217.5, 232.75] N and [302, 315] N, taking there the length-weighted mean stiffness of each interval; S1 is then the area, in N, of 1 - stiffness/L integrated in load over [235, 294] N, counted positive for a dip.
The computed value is 5.4 N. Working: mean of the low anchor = 8.56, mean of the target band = 10.9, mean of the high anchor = 15.5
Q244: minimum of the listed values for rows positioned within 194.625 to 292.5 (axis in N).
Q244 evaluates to 5.355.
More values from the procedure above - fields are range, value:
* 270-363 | 10.73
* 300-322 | 14.05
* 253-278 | 9.576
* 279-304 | 12.89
